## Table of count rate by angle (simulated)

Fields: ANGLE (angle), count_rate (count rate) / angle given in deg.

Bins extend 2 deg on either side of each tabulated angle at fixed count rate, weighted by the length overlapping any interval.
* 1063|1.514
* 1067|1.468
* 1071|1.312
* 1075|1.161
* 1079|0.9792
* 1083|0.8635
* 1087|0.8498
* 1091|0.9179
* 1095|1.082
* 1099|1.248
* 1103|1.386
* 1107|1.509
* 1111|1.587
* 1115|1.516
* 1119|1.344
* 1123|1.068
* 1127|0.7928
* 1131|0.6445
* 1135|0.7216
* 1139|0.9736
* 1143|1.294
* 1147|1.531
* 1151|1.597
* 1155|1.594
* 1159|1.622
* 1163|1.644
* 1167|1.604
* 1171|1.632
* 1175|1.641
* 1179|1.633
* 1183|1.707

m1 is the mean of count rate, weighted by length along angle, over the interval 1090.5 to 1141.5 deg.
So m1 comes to 1.15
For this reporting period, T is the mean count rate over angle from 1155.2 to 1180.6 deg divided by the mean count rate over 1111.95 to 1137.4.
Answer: 1.6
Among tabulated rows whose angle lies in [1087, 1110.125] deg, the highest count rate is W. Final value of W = 1.509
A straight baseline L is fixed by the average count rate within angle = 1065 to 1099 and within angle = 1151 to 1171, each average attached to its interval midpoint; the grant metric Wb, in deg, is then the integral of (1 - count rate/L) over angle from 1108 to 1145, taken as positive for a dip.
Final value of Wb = 6.84 deg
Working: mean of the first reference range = 1.09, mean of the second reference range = 1.62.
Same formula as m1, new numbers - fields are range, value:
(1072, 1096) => 0.985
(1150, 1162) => 1.61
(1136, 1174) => 1.48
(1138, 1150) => 1.32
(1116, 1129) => 1.1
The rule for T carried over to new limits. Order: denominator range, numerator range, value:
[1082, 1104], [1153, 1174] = 1.54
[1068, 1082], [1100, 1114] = 1.28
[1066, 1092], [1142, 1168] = 1.46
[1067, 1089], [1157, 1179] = 1.52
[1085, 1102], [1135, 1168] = 1.37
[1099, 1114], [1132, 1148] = 0.73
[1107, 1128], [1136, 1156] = 1.04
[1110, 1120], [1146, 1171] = 1.08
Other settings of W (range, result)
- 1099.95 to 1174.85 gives 1.644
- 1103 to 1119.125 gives 1.587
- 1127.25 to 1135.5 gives 0.7216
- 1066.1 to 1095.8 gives 1.468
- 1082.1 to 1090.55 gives 0.8635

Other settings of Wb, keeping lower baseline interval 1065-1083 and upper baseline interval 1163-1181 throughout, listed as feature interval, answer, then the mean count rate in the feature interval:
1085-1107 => 2.7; 1.13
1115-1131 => 3.8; 1.07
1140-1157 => 0.6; 1.47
